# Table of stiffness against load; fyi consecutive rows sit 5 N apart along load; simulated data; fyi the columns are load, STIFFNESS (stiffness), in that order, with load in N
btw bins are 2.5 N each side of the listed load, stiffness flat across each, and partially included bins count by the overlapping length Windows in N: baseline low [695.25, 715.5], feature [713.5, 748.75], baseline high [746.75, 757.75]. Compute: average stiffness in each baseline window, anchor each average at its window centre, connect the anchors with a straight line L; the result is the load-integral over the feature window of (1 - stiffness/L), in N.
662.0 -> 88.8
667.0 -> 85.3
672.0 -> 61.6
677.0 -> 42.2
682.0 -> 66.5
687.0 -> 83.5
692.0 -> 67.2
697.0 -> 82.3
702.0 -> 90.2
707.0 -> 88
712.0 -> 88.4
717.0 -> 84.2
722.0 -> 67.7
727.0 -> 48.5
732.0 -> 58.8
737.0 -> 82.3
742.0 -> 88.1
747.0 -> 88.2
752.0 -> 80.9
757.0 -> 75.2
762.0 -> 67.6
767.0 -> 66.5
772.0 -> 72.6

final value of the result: 4.1 N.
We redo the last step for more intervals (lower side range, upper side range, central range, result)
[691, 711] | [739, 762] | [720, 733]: 3.9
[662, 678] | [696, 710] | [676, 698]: 2.7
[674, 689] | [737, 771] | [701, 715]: -4.1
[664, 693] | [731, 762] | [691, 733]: -1.5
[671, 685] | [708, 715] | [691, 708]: -1.2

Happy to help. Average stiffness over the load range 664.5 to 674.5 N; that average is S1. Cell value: 73.5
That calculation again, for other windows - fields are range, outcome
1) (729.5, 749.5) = 79.3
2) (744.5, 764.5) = 78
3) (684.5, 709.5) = 82.2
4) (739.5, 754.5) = 85.7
